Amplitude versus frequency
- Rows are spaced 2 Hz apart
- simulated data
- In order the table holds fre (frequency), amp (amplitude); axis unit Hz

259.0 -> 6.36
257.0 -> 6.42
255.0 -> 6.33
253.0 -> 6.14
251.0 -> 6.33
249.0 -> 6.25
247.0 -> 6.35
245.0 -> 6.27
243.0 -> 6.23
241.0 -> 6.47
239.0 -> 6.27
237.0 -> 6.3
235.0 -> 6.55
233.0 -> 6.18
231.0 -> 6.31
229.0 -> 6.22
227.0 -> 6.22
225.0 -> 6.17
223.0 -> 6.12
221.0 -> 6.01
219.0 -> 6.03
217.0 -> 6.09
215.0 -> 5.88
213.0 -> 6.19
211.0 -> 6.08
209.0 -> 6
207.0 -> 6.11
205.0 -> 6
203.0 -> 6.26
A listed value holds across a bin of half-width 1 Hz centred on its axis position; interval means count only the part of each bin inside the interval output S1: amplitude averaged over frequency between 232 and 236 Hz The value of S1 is 6.37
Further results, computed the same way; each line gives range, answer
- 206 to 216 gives 6.05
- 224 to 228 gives 6.2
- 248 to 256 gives 6.26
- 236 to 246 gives 6.31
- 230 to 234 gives 6.24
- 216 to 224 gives 6.06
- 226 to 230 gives 6.22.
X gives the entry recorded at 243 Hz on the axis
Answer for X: 6.23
